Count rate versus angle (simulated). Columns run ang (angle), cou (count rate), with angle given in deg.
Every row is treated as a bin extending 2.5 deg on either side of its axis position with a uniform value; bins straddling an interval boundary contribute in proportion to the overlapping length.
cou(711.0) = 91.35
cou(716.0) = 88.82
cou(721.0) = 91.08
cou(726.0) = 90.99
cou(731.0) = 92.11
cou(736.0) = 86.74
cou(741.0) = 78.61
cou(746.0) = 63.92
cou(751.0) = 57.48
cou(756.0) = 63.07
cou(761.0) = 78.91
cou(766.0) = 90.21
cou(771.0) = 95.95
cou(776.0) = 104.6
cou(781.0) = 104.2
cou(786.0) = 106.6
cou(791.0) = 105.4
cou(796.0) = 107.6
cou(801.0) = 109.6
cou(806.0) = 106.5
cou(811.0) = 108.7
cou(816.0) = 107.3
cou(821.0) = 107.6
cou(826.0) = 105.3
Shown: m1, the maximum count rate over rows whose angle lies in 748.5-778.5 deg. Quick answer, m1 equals 104.6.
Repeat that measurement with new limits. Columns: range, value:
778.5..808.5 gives 109.6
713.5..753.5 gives 92.11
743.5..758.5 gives 63.92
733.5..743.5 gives 86.74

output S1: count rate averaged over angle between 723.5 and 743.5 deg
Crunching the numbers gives 87.1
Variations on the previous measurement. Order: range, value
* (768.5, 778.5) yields 100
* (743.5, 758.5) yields 61.5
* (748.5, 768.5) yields 72.4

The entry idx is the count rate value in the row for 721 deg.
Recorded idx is 91.08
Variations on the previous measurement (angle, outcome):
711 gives 91.35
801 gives 109.6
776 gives 104.6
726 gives 90.99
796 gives 107.6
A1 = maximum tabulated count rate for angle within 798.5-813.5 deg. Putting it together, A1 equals 109.6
